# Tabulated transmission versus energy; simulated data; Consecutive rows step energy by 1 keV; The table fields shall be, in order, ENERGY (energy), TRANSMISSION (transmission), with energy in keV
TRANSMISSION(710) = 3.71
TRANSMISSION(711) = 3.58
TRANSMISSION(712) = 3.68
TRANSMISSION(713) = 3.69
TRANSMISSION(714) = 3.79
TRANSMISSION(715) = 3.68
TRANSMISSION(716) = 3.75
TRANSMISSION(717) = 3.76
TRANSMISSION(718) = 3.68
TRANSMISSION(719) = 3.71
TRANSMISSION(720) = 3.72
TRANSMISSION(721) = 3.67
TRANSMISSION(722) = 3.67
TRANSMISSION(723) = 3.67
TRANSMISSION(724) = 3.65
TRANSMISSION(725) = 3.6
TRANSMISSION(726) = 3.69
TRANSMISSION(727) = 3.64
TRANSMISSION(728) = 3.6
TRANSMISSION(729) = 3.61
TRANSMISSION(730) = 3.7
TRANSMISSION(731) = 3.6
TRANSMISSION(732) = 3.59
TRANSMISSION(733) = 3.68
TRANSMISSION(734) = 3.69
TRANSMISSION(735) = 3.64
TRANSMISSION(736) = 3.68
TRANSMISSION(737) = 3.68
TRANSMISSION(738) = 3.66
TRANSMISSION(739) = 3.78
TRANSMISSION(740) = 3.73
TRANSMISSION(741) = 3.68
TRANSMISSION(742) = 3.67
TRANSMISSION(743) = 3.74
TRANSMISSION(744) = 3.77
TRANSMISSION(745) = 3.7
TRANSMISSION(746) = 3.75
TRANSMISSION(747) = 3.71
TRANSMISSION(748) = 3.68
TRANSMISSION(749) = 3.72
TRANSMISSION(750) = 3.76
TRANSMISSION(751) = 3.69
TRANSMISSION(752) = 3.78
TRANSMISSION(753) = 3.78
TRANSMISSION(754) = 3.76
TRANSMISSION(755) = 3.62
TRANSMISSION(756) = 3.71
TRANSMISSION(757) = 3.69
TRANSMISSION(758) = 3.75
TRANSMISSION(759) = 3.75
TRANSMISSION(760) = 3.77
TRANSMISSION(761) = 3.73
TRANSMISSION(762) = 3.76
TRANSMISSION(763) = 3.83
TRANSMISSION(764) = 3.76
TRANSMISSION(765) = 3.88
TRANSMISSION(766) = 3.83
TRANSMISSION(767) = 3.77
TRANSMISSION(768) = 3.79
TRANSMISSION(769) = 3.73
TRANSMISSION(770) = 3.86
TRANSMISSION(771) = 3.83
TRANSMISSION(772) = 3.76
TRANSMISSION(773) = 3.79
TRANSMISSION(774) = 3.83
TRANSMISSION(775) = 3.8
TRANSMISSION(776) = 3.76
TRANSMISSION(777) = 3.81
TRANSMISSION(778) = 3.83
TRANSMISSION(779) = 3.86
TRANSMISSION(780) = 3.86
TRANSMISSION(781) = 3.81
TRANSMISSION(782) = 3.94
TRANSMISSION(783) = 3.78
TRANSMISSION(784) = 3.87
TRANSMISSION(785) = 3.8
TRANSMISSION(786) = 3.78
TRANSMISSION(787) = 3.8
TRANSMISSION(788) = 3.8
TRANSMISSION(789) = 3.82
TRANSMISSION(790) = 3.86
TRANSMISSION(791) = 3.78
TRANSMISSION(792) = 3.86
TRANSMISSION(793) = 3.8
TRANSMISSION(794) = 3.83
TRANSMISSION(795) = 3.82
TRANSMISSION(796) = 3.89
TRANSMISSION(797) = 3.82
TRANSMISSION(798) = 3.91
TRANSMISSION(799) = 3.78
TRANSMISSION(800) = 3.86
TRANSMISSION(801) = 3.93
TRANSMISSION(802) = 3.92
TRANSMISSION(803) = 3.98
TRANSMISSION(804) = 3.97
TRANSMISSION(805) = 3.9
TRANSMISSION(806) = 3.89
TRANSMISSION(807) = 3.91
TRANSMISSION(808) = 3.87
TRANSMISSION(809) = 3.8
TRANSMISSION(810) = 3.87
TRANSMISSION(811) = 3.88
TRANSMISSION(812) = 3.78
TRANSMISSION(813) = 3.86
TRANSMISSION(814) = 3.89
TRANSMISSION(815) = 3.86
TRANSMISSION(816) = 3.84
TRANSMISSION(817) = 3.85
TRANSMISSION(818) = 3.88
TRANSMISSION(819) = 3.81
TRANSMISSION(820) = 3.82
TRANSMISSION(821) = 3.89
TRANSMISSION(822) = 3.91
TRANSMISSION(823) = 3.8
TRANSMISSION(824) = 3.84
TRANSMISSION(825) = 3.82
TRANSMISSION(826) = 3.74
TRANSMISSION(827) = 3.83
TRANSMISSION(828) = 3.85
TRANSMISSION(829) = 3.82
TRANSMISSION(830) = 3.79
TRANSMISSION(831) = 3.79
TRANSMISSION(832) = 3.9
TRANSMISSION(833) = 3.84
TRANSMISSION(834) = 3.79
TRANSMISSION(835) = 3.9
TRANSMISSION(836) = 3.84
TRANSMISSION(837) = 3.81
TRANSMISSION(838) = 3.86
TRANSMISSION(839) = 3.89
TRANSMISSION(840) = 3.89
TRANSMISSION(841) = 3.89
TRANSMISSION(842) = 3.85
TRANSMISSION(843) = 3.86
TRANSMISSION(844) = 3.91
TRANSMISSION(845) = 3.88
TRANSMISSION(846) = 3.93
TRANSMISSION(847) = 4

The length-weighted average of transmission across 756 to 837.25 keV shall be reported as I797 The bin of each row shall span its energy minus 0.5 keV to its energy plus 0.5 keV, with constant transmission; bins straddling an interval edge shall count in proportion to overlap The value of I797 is 3.83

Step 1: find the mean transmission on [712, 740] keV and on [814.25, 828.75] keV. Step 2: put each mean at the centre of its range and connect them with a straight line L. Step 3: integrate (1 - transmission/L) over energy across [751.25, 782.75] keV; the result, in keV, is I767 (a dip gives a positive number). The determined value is -0.3 keV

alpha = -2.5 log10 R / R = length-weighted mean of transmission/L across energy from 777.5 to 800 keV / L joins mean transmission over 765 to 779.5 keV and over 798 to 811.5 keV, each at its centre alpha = 0.00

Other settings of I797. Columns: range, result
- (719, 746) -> 3.68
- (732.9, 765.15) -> 3.73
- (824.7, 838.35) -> 3.83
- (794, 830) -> 3.86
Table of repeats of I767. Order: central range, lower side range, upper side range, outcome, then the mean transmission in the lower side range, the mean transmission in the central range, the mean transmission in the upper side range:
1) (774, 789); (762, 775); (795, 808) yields 0.1 keV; 3.8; 3.82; 3.89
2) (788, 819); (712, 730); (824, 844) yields -0.5 keV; 3.68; 3.86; 3.84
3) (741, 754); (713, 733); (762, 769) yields 0.1 keV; 3.67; 3.73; 3.8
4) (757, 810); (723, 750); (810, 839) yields -0.9 keV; 3.68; 3.83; 3.84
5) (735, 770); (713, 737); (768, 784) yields 0.1 keV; 3.67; 3.74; 3.82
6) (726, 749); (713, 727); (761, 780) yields 0.3 keV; 3.69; 3.68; 3.8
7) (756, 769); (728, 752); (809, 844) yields -0.1 keV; 3.69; 3.77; 3.85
